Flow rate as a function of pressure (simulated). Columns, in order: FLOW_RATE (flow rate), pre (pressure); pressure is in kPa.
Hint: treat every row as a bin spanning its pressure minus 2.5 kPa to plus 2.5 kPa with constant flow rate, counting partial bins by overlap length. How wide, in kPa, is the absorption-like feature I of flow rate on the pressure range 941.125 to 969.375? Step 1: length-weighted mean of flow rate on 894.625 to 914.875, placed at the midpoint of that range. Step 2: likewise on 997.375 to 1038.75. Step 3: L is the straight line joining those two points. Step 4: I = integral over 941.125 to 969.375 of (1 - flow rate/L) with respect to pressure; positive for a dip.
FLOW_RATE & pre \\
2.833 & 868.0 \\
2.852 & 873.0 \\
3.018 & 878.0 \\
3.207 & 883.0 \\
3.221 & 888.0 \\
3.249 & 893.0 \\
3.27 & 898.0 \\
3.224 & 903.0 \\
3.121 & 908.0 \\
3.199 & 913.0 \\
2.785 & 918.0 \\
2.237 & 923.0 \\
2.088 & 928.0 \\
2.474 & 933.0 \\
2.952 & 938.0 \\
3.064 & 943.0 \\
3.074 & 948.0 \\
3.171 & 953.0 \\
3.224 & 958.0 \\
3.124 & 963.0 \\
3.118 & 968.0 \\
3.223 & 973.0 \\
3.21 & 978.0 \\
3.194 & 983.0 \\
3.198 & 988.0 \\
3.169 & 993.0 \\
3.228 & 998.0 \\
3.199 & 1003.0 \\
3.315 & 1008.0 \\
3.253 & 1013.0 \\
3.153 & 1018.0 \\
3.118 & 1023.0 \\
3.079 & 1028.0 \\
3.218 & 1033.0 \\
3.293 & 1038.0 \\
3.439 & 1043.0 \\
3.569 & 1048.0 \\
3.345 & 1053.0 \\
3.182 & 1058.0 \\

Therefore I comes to 0.6 kPa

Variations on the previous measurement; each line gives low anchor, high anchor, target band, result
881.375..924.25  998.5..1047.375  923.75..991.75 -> 3.5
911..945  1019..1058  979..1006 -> -1.5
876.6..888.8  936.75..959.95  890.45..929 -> 2.5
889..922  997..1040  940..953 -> 0.2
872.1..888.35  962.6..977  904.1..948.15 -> 4.9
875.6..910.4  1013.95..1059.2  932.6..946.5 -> 1.4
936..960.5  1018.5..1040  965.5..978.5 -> -0.2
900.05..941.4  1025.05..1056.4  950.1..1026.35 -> -2.9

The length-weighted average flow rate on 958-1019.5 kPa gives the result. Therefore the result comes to 3.2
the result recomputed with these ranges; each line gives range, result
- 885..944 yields 2.91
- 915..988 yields 2.94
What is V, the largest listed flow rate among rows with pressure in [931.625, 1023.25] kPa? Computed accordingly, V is 3.315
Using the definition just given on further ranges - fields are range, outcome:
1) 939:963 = 3.224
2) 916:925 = 2.785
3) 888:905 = 3.27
